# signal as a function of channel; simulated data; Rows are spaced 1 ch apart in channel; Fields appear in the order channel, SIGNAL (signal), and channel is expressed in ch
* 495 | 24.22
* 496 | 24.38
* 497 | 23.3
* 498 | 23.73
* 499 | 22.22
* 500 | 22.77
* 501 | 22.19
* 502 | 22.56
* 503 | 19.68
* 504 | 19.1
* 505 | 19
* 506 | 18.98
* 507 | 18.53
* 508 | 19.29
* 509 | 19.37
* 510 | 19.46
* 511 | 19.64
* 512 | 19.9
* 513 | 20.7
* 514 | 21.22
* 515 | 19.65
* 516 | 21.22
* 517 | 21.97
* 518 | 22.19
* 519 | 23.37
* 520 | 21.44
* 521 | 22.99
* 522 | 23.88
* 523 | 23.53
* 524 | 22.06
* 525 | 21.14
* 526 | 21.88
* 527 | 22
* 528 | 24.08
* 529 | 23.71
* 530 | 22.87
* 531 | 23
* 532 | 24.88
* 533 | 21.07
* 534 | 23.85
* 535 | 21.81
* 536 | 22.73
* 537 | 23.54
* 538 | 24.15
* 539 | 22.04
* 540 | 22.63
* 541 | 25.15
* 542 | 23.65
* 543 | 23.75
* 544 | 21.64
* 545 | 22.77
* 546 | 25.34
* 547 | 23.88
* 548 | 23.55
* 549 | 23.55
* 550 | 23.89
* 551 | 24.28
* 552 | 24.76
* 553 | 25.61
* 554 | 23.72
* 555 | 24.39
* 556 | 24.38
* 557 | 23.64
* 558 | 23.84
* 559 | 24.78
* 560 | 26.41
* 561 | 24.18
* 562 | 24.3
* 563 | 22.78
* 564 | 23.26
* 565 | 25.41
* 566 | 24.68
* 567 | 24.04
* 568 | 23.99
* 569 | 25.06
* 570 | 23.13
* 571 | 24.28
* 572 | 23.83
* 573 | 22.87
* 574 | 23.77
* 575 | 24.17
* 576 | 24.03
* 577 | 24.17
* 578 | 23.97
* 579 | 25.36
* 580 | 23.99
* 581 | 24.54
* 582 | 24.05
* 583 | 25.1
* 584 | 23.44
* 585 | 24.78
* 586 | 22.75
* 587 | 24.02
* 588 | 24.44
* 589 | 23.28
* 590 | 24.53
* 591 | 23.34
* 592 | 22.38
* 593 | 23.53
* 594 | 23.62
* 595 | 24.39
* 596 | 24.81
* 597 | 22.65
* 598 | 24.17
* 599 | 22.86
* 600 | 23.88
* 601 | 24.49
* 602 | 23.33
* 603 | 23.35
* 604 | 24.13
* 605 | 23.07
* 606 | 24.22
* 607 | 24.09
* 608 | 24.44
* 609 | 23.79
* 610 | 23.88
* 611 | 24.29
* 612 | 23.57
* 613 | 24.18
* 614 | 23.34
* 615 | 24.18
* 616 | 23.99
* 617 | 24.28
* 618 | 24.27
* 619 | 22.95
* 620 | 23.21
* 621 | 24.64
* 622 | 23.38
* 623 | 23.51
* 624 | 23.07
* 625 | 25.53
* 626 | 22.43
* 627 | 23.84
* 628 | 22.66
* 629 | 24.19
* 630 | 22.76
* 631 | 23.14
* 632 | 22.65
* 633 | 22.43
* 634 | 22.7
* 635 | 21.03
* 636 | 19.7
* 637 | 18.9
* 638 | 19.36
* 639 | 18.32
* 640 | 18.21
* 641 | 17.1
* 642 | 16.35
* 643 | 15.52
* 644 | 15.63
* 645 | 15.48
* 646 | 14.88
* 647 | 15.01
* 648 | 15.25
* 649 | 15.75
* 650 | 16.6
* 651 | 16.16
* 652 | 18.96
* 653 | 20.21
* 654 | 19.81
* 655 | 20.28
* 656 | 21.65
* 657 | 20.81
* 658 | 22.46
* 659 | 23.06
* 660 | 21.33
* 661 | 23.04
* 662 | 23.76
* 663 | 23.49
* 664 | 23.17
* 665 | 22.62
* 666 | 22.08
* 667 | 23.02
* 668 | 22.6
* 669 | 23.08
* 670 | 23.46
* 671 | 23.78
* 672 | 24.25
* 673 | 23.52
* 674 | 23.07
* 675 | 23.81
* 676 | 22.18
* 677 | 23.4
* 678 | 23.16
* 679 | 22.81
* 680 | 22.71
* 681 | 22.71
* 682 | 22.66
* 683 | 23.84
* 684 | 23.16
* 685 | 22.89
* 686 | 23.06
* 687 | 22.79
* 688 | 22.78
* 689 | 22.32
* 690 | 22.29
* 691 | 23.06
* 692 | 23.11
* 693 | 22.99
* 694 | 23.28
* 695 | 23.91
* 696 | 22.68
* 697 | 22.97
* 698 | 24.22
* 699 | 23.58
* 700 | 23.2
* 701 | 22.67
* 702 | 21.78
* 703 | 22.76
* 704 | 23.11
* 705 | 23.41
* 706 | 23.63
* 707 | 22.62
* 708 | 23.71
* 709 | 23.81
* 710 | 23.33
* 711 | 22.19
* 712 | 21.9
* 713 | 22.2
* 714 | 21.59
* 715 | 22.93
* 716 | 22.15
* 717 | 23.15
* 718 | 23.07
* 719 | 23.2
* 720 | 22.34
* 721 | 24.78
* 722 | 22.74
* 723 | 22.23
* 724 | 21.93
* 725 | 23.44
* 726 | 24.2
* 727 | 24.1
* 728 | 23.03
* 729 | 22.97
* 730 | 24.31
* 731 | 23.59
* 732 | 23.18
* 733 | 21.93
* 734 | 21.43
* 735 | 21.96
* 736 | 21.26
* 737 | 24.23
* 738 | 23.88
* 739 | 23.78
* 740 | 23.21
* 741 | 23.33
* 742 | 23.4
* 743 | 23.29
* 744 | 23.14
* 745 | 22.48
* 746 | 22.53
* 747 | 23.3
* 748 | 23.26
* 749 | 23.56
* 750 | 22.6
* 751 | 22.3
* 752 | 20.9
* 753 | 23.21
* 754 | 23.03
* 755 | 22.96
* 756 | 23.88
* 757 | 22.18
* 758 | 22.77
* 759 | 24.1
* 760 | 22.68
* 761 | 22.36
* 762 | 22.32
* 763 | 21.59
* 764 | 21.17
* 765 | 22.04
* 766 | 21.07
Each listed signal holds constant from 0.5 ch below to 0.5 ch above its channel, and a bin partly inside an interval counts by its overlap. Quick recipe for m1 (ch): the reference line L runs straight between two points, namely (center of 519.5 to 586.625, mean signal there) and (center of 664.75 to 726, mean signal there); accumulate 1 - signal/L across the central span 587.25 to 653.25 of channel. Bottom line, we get 4.4 ch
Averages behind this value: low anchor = 23.7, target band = 21.8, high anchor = 23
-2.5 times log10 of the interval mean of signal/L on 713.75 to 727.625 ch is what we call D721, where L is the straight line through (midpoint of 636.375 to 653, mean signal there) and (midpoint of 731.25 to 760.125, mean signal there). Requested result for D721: -0.08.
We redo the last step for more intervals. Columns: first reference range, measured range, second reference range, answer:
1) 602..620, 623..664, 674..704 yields 0.17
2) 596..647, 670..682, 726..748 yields -0.03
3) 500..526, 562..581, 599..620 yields -0.06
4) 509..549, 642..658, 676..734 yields 0.28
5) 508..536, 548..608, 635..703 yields -0.11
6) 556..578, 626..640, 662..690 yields 0.09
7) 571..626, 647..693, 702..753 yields 0.07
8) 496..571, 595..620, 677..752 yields -0.05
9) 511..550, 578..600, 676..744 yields -0.05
